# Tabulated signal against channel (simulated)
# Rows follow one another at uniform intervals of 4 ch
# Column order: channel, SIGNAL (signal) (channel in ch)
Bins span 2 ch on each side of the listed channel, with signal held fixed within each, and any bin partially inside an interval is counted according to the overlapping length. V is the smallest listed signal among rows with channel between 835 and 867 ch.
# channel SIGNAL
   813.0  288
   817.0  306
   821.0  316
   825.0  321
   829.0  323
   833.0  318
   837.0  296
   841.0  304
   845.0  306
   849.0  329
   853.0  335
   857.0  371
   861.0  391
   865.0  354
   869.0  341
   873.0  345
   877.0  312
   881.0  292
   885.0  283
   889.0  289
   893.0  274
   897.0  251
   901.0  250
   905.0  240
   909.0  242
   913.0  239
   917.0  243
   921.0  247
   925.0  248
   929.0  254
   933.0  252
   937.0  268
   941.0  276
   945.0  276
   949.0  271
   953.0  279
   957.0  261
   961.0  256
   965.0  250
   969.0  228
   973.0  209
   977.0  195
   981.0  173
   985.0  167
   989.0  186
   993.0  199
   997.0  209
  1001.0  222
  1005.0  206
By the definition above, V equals 296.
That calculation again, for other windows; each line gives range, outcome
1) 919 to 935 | 247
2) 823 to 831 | 321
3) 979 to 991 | 167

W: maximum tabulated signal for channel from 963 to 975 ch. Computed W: 250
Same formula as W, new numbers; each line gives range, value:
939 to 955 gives 279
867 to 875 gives 345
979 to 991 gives 186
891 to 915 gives 274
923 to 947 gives 276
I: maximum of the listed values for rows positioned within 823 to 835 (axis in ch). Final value 323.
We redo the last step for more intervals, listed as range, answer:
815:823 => 316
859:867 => 391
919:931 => 254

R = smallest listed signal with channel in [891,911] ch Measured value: 240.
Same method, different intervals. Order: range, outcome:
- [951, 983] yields 173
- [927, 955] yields 252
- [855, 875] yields 341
